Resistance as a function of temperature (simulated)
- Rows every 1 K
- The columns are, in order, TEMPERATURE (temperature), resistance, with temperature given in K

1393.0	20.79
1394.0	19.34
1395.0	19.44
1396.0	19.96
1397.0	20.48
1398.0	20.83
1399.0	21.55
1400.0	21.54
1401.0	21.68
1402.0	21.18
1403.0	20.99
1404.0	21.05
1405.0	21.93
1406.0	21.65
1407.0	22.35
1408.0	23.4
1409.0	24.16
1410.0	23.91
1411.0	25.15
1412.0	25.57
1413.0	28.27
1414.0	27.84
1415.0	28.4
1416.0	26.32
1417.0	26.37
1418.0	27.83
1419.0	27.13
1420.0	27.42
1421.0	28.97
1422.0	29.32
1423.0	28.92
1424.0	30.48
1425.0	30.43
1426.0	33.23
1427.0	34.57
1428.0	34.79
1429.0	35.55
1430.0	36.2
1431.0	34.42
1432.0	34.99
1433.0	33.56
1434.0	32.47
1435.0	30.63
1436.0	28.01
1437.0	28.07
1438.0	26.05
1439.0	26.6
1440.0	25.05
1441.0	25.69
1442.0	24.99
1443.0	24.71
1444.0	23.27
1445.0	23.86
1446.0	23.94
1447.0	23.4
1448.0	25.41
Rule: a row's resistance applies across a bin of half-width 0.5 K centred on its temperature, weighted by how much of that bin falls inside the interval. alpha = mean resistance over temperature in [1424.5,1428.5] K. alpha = 33.3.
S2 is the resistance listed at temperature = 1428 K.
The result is 34.79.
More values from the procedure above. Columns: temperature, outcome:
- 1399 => 21.55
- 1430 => 36.2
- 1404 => 21.05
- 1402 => 21.18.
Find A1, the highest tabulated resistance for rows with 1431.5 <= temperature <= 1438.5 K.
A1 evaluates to 34.99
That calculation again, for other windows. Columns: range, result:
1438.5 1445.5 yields 26.6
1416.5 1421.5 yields 28.97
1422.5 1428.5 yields 34.79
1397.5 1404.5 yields 21.68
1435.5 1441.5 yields 28.07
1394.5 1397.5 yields 20.48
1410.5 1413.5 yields 28.27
